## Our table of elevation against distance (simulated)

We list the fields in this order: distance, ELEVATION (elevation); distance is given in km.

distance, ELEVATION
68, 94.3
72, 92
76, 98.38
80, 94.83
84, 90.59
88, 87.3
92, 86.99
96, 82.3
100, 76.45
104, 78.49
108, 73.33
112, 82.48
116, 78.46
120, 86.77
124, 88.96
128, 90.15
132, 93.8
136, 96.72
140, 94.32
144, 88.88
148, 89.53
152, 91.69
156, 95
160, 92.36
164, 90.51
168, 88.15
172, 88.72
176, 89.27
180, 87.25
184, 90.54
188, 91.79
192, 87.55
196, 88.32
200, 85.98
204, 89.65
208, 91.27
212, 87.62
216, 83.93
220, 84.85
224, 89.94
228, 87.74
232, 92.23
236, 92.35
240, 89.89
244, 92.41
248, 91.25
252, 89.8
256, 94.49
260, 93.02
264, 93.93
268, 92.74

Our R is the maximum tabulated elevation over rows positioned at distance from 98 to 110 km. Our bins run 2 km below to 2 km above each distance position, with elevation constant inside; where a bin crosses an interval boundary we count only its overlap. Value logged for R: 78.49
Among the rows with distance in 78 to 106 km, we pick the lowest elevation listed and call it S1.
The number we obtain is 76.45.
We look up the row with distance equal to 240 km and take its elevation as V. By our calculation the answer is 89.89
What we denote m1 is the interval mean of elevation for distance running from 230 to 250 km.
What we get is 91.6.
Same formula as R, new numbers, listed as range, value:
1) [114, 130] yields 90.15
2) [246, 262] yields 94.49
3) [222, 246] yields 92.41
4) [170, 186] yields 90.54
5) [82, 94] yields 90.59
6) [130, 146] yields 96.72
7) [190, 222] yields 91.27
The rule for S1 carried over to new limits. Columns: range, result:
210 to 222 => 83.93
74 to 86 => 90.59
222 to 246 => 87.74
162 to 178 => 88.15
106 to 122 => 73.33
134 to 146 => 88.88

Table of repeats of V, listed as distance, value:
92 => 86.99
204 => 89.65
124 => 88.96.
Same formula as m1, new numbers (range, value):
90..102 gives 81.9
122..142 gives 92.8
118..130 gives 88.6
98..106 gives 77.5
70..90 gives 92.6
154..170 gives 91.5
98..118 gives 77.8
